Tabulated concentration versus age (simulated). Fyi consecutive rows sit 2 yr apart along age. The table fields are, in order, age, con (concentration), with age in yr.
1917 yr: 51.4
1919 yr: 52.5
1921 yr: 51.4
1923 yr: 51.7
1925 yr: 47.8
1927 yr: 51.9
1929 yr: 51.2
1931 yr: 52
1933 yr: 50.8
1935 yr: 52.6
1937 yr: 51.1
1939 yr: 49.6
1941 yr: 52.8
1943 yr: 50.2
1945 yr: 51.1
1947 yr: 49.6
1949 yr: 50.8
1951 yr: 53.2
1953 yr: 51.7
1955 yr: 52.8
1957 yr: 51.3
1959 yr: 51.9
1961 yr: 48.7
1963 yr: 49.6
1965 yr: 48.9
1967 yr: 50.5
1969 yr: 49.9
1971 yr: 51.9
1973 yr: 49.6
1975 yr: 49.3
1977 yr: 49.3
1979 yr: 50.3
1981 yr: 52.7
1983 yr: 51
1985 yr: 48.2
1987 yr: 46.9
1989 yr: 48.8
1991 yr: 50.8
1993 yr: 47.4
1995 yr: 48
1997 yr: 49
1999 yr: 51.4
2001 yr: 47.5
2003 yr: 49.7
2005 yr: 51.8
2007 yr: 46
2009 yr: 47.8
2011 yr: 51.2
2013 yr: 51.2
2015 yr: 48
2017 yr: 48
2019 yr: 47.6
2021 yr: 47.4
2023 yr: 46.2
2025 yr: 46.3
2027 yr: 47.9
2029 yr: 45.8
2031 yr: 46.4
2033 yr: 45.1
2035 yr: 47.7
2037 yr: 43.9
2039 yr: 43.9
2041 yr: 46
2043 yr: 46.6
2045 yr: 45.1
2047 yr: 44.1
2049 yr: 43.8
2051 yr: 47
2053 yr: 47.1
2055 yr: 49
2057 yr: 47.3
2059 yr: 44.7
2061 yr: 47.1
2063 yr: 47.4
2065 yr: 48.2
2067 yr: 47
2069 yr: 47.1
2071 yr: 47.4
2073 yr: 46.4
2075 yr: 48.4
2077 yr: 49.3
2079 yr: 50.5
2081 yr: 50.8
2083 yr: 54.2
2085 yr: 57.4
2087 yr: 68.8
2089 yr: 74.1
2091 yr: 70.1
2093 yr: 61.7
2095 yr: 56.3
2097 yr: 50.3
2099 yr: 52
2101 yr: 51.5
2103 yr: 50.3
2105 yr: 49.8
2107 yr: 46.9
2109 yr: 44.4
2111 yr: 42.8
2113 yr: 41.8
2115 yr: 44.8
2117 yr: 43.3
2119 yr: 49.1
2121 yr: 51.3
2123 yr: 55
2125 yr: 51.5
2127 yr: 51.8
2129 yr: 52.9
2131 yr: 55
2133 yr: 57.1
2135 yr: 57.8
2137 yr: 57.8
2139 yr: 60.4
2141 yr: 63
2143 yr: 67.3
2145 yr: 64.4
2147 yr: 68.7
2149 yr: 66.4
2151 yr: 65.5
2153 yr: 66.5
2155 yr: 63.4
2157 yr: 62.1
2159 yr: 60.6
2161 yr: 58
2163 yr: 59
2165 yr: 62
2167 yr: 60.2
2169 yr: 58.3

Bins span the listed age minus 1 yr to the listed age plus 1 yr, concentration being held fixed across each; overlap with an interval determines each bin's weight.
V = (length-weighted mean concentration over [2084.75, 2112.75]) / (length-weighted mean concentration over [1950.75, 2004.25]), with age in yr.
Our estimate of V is 1.10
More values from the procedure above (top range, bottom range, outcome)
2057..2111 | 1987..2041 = 1.09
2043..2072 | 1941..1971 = 0.92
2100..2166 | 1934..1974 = 1.10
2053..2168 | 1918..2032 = 1.10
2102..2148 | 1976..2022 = 1.09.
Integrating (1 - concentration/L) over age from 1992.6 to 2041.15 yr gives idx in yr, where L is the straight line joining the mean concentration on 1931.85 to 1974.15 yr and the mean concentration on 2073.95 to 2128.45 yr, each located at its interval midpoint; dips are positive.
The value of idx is 3.68 yr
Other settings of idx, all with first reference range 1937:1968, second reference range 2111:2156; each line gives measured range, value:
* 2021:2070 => 6.88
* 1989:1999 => 0.60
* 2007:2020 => 1.01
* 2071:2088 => 0.65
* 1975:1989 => 0.59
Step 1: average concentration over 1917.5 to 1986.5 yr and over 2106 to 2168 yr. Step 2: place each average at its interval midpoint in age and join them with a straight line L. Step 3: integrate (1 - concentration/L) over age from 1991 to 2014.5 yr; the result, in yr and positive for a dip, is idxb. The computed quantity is 1.4 yr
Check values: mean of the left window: 50.8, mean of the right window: 56.5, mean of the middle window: 49.2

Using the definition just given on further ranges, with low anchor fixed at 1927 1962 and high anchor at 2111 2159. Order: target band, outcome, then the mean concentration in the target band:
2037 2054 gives 2.8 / 45.4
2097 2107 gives 1.0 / 50.4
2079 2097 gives -1.6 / 60.4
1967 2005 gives 2.1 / 49.6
